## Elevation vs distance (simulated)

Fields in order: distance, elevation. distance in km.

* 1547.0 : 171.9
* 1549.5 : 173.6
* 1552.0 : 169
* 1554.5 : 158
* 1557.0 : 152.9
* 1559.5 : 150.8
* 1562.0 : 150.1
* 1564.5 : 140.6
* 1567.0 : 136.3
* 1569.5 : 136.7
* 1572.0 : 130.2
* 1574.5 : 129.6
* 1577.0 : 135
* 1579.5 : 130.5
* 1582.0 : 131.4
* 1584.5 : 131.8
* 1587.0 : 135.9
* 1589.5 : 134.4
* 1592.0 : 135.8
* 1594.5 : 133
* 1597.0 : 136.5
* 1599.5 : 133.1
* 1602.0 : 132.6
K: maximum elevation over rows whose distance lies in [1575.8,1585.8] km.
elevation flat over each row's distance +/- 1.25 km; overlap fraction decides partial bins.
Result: 135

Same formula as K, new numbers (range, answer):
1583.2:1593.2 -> 135.9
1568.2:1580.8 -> 136.7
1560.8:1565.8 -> 150.1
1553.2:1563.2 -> 158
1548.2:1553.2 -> 173.6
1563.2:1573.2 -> 140.6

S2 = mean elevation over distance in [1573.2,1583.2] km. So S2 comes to 132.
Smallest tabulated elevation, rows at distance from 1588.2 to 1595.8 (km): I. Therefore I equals 133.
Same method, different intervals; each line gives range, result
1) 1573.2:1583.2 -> 129.6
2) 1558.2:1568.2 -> 136.3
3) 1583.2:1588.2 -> 131.8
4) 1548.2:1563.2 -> 150.1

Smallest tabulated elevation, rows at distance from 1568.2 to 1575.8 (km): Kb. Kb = 129.6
